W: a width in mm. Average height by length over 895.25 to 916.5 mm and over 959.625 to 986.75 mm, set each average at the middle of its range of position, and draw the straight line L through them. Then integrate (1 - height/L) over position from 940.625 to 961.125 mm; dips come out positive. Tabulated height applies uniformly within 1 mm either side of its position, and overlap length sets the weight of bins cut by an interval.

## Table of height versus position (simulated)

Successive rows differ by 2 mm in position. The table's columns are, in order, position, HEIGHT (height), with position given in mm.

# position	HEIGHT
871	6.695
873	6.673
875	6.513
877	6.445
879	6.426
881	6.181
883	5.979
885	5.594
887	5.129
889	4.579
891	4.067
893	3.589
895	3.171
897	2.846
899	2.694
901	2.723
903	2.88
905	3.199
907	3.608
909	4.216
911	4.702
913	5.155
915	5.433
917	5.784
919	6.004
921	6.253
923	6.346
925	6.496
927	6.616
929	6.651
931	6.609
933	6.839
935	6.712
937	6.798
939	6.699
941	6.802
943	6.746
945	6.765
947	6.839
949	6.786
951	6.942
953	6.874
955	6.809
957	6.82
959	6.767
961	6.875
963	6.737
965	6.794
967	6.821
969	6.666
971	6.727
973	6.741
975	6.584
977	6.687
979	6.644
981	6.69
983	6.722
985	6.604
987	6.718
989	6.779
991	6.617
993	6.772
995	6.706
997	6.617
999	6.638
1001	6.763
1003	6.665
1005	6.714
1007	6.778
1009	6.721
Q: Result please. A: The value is -3.90 mm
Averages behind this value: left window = 3.77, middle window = 6.82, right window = 6.72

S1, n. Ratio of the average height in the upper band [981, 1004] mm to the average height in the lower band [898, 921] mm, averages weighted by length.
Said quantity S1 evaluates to 1.55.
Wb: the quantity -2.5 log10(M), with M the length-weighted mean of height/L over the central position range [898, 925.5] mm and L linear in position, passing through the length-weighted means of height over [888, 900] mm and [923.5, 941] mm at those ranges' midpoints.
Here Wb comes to 0.10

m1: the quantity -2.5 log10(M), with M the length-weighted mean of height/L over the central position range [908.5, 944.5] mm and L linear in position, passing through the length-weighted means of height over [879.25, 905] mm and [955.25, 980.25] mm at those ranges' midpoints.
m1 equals -0.16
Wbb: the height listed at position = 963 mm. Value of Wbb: 6.737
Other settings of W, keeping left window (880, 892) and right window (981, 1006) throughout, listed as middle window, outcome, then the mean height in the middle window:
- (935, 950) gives -1.9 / 6.77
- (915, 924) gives -0.5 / 6.02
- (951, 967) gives -1.5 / 6.82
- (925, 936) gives -1.5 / 6.67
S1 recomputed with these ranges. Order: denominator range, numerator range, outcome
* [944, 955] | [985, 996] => 0.98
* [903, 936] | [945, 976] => 1.22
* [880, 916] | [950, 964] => 1.62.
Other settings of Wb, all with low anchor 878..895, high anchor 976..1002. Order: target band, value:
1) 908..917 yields 0.106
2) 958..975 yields -0.070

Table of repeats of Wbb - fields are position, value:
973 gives 6.741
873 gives 6.673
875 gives 6.513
